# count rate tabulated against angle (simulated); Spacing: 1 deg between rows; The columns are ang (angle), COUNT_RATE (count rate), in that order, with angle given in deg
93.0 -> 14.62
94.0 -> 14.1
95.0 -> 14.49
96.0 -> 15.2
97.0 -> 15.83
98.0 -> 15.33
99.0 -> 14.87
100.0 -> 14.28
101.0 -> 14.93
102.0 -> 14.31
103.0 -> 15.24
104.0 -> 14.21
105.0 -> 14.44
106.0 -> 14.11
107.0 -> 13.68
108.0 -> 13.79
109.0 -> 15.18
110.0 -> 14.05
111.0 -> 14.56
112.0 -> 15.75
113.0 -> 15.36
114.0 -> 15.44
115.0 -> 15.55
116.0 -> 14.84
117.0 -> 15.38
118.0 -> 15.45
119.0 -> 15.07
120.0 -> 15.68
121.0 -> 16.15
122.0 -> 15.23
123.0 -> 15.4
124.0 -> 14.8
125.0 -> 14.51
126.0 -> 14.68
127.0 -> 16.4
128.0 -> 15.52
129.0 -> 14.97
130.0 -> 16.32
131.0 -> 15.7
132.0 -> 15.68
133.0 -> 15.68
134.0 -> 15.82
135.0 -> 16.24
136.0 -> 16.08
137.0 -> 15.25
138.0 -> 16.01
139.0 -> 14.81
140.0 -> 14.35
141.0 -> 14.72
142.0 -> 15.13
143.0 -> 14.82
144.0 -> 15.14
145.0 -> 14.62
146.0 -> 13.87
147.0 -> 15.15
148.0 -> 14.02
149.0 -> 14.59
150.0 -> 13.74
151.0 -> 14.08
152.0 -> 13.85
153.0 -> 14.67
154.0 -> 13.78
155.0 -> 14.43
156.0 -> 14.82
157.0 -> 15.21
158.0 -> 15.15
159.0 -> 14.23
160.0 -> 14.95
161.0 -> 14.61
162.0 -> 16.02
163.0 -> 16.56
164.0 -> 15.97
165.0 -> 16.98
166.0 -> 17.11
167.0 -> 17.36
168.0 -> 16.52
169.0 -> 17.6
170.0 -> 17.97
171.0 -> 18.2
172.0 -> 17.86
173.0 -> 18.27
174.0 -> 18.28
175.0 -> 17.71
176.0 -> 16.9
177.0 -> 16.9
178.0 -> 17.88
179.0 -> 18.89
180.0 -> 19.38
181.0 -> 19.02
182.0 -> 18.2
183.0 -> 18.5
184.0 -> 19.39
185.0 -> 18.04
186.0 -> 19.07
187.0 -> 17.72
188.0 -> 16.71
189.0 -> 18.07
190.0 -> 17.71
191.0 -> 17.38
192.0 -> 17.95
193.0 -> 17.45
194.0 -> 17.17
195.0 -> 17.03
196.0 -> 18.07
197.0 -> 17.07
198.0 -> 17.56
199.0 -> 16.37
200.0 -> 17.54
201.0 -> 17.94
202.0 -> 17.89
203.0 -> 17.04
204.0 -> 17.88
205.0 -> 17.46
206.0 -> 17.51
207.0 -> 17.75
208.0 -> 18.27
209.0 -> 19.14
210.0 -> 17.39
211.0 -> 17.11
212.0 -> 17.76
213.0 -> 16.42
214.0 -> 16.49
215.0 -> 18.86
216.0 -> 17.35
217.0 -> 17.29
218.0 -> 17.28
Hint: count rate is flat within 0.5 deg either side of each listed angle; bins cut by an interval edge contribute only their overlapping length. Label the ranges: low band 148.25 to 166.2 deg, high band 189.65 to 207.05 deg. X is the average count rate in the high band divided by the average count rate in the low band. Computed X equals 1.2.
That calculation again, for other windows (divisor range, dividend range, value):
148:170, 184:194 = 1.16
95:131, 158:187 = 1.16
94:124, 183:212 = 1.19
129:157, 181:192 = 1.21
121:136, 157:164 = 0.98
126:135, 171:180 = 1.14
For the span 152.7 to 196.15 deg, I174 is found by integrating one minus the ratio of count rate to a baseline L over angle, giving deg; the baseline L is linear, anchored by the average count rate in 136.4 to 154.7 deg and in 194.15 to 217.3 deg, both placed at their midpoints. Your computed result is -2.9 deg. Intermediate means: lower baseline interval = 14.6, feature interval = 17.1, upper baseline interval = 17.5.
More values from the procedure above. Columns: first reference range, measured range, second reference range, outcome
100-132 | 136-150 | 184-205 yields 1.0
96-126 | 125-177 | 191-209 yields 1.5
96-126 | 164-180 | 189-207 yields -0.9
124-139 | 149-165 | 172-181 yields 2.0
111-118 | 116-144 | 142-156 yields -0.9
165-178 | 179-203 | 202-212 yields -0.3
